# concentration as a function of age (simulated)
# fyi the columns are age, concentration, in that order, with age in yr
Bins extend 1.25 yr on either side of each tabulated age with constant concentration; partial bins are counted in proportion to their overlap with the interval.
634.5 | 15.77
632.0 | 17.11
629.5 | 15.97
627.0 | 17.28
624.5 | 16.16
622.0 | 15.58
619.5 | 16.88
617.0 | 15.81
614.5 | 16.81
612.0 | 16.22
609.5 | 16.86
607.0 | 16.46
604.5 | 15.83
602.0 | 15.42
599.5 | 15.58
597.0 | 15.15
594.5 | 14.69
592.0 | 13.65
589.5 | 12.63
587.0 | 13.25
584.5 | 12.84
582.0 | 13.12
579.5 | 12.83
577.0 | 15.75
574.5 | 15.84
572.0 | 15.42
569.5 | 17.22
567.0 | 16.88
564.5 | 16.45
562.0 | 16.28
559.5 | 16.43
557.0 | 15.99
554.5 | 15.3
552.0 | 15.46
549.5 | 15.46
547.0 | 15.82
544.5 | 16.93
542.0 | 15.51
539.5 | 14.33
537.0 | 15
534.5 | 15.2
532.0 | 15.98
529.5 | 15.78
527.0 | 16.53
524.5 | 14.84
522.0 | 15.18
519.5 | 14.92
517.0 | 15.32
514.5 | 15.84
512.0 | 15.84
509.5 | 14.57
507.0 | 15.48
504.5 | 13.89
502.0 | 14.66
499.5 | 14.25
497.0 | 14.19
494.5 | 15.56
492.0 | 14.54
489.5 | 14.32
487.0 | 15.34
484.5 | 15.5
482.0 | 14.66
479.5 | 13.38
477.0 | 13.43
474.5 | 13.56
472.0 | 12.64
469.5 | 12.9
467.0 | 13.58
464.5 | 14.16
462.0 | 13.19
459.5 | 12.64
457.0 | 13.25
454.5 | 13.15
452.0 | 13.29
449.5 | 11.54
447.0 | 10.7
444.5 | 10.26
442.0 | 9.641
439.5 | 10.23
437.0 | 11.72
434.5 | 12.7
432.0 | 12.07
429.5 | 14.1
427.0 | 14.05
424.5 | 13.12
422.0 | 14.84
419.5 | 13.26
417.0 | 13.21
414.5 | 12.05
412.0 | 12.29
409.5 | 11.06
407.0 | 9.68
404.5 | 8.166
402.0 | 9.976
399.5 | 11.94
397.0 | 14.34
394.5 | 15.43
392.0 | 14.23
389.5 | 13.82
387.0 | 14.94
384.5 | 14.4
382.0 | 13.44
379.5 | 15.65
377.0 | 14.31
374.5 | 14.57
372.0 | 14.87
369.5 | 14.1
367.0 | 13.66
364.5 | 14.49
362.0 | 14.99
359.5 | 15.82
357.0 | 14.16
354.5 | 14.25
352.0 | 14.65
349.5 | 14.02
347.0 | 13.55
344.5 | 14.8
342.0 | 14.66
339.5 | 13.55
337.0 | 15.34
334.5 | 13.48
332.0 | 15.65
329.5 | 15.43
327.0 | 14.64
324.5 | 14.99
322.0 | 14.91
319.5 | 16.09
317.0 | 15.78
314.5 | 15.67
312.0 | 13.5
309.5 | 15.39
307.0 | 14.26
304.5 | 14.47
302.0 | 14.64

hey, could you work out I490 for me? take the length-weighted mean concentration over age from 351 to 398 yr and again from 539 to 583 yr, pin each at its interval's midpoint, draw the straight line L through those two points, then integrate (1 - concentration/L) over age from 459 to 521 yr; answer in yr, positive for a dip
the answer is 3.5 yr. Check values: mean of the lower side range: 14.5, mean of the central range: 14.4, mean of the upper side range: 15.6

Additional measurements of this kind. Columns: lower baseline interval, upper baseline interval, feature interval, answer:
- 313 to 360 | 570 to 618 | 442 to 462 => 3.8 yr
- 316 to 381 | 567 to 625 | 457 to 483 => 2.7 yr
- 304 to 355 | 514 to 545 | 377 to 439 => 8.6 yr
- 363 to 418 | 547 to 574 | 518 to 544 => 0.3 yr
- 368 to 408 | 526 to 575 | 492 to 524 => 0.6 yr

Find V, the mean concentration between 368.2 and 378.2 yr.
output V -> 14.5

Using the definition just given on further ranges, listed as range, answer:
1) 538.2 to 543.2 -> 14.9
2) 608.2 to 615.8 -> 16.6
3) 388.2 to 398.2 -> 14.5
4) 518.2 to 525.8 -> 15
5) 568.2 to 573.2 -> 16.3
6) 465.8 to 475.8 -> 13.2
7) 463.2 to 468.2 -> 13.9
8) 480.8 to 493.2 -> 14.9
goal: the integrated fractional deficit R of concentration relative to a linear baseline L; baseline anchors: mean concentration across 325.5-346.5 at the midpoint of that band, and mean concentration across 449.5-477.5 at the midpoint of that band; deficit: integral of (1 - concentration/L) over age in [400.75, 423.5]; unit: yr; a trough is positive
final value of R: 3.5 yr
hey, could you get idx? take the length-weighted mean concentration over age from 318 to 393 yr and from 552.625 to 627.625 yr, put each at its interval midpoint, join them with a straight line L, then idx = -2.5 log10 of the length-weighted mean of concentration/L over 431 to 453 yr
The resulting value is 0.30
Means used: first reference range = 14.6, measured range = 11.3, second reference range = 15.5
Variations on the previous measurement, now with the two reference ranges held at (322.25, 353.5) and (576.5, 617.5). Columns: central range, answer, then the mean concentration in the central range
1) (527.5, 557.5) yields -0.057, 15.6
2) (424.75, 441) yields 0.176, 12.5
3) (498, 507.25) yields 0.021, 14.5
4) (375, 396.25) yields 0.007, 14.5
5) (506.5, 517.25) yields -0.047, 15.4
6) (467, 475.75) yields 0.125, 13.1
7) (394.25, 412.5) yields 0.274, 11.4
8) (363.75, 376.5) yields 0.021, 14.3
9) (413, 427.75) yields 0.099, 13.4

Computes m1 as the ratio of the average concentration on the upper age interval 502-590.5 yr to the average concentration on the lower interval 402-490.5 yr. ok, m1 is 1.21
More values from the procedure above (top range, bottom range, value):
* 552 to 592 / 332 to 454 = 1.13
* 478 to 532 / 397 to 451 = 1.27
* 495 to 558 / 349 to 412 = 1.12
